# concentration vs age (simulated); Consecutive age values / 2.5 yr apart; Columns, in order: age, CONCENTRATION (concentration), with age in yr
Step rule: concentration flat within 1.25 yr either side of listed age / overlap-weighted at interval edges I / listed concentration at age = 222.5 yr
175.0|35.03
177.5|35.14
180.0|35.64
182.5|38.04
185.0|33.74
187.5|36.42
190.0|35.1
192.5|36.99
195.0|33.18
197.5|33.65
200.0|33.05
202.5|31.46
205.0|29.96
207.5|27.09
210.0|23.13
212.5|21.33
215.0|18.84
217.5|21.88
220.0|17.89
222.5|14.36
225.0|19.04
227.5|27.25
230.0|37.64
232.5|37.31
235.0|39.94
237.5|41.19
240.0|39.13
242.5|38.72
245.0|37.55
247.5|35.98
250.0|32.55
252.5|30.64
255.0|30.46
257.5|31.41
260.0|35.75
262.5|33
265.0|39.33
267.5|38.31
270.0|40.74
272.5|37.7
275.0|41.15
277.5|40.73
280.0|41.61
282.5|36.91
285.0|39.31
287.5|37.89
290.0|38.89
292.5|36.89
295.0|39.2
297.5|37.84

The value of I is 14.36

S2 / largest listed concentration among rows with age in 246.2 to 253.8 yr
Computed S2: 35.98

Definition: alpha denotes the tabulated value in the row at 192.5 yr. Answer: 36.99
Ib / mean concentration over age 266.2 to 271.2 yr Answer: 39.5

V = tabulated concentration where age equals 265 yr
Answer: 39.33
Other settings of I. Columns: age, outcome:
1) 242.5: 38.72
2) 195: 33.18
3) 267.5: 38.31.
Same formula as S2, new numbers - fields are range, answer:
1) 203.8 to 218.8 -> 29.96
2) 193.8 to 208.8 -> 33.65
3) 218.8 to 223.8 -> 17.89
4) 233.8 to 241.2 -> 41.19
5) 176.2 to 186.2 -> 38.04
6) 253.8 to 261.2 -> 35.75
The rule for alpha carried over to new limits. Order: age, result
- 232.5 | 37.31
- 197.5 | 33.65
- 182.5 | 38.04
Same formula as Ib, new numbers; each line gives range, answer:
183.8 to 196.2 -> 35.1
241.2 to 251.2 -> 36.2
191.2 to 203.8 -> 33.7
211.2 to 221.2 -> 20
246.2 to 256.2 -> 32.4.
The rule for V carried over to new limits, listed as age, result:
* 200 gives 33.05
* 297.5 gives 37.84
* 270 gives 40.74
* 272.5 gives 37.7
